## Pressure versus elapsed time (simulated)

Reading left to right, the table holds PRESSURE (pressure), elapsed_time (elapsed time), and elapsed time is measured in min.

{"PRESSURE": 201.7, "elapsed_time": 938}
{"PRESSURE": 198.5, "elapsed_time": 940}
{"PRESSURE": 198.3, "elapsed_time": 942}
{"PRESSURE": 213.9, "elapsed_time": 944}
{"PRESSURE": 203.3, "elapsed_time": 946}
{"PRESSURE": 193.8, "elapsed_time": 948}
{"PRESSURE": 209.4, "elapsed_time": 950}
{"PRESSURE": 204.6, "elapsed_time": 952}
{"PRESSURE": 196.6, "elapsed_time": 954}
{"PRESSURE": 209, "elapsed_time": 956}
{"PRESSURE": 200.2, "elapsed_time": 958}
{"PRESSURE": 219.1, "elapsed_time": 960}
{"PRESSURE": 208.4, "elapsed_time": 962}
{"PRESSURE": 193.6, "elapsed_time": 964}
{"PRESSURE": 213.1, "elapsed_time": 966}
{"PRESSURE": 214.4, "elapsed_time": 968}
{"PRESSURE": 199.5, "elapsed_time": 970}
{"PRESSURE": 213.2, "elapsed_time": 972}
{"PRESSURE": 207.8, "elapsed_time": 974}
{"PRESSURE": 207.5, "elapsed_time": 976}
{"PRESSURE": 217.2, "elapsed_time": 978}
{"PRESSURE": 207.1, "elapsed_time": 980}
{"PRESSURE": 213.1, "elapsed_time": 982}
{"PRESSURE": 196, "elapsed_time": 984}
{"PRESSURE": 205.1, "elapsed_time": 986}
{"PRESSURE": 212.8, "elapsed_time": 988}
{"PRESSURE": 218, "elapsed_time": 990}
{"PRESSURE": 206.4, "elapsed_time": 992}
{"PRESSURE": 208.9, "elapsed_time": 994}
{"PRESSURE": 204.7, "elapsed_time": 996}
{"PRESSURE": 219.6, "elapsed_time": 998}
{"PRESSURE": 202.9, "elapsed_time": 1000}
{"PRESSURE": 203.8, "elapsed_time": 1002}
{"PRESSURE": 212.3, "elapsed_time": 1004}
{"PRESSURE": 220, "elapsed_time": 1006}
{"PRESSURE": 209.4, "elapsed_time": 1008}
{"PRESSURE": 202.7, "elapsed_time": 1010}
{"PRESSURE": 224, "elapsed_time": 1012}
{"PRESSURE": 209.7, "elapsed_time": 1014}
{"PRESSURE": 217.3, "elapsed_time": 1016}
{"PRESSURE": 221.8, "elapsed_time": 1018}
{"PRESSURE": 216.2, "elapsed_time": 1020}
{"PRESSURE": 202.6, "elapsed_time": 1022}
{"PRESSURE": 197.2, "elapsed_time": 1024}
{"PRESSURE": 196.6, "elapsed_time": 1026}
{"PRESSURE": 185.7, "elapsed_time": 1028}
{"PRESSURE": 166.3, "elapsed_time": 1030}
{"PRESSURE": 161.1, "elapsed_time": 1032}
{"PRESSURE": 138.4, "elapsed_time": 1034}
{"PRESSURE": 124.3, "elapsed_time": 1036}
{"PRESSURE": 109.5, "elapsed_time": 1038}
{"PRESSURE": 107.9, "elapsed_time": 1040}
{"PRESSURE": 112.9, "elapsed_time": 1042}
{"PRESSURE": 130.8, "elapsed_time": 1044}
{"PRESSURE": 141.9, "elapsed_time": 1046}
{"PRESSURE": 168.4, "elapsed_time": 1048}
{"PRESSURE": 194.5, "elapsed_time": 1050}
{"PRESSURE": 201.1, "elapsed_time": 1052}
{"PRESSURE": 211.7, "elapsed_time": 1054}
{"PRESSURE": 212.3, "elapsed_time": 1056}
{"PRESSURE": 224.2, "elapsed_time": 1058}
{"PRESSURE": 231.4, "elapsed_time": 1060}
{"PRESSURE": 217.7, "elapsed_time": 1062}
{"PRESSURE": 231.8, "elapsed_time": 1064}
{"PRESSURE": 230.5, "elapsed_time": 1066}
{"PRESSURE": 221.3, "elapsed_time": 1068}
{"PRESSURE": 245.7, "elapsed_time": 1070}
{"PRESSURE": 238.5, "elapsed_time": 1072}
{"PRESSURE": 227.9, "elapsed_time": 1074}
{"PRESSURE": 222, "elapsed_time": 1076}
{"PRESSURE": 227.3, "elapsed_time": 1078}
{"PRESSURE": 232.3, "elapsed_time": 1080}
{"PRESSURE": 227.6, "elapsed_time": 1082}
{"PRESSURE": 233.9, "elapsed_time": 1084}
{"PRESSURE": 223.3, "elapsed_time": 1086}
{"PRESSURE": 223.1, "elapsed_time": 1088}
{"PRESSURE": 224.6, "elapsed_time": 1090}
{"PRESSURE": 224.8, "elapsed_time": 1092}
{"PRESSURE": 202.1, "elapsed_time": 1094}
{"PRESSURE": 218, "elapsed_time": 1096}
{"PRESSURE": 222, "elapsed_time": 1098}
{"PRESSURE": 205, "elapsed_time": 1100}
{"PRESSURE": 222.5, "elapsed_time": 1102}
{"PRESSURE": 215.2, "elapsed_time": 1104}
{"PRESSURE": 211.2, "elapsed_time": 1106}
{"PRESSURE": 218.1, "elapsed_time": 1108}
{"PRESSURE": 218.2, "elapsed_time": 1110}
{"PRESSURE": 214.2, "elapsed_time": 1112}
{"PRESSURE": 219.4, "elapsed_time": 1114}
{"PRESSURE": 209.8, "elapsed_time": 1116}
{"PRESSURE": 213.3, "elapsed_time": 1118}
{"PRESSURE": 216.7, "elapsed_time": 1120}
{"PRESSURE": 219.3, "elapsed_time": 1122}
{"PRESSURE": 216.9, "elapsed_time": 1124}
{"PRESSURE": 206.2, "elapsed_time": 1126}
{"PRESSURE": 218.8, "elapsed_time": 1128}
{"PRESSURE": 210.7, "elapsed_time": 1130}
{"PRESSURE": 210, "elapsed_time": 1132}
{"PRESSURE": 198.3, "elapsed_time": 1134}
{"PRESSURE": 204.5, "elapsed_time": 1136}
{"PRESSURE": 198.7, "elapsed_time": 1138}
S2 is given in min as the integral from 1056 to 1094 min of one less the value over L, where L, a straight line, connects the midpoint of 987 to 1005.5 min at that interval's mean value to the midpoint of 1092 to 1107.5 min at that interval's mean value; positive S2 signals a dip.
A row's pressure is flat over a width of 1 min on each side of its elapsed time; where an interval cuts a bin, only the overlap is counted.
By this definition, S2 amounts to -2.4 min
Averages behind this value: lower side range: 210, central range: 227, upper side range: 215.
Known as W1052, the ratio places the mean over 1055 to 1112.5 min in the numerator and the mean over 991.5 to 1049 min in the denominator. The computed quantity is 1.22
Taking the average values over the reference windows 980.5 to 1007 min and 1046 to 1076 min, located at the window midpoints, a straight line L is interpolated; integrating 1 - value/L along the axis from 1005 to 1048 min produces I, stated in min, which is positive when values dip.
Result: 7.4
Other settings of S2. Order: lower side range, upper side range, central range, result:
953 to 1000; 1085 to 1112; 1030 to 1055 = 7.3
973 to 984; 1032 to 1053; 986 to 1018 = -4.7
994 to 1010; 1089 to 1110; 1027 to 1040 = 4.1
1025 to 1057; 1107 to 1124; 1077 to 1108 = -3.5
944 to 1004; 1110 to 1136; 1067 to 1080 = -1.2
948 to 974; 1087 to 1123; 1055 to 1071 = -1.0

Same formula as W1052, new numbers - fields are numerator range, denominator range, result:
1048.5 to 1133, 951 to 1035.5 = 1.07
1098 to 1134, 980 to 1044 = 1.12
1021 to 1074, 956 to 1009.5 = 0.89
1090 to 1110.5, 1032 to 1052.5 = 1.52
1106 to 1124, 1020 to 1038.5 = 1.28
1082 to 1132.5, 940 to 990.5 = 1.05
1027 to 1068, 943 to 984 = 0.85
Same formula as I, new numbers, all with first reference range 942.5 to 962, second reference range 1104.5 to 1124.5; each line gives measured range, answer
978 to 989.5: 0.0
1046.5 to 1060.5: 0.6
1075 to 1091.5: -1.0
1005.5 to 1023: -0.3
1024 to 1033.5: 1.5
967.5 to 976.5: -0.1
